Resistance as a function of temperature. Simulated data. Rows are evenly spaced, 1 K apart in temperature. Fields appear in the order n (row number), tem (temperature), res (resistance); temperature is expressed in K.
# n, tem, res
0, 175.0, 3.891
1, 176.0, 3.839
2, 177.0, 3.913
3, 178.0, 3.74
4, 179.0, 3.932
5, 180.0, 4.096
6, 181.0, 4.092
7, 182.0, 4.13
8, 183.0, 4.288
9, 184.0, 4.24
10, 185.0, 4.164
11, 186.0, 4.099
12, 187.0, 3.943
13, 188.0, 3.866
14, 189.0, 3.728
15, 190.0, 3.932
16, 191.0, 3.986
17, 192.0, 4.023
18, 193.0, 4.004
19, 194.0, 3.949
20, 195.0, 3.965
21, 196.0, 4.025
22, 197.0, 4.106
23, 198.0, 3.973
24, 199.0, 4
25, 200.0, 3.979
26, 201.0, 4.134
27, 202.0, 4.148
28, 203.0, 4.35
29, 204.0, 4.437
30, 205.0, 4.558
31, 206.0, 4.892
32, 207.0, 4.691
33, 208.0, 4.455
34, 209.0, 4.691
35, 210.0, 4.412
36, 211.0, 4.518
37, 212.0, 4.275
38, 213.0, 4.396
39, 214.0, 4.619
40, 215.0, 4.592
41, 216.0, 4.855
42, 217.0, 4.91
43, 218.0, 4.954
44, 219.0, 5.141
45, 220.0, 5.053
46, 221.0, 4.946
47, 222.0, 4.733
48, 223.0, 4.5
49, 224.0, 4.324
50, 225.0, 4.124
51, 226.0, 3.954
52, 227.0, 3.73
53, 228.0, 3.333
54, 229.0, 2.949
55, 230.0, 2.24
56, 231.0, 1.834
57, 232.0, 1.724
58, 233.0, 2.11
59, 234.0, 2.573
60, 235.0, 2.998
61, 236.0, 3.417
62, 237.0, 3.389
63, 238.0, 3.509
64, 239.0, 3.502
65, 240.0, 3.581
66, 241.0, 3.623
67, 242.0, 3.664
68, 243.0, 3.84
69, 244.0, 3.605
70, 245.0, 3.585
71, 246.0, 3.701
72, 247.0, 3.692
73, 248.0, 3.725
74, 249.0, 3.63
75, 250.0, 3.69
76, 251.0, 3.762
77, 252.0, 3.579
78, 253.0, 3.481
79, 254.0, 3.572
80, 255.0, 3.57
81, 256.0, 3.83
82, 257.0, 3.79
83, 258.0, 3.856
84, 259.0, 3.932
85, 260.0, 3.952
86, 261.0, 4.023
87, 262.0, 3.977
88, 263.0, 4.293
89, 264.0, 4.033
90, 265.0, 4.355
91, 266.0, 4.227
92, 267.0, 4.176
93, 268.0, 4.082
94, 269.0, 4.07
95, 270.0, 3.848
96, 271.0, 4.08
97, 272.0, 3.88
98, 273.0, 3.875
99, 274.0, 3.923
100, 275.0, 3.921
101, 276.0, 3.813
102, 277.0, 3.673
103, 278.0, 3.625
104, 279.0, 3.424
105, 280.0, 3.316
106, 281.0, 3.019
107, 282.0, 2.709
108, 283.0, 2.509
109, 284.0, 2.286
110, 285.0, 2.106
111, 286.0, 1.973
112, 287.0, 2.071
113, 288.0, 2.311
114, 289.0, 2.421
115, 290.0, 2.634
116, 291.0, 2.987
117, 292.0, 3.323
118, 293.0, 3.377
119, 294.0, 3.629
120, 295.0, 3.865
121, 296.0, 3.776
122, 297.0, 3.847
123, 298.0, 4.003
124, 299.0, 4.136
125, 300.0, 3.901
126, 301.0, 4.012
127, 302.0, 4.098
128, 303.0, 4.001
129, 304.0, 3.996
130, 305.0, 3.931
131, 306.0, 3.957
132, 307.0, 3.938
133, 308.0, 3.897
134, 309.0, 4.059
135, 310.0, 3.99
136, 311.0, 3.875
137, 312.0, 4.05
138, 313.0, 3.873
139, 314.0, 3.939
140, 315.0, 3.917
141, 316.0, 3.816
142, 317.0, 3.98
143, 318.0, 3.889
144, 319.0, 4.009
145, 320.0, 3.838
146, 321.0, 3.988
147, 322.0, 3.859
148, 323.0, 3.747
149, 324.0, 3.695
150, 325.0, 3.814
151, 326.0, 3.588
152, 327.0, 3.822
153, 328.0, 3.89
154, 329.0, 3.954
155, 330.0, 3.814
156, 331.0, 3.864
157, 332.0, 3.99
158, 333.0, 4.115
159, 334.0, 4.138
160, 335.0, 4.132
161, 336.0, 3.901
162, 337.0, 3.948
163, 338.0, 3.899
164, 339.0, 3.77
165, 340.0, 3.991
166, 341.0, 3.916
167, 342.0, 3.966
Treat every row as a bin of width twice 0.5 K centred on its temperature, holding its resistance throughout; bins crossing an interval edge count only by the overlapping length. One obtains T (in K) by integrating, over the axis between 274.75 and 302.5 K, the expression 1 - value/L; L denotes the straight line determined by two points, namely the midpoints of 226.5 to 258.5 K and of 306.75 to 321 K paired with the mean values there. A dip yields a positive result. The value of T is 3.7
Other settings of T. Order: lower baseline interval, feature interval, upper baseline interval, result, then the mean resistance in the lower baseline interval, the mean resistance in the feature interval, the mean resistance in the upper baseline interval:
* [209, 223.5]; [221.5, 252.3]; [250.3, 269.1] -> 6.3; 4.71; 3.44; 3.92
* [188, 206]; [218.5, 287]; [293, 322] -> 7.1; 4.09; 3.59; 3.93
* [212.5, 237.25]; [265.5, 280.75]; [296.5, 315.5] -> 0.2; 3.82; 3.85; 3.97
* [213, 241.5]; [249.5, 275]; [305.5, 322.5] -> -0.5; 3.77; 3.91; 3.93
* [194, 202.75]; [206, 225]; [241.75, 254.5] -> -3.7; 4.04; 4.66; 3.66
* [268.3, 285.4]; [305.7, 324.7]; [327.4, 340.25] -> -0.6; 3.43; 3.91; 3.95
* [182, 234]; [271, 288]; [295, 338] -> 3.6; 4.08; 3.14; 3.93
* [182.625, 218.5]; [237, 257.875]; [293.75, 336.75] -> 2.5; 4.28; 3.64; 3.92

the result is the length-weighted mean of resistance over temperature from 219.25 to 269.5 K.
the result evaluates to 3.68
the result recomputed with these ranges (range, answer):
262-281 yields 3.9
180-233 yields 4.11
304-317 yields 3.94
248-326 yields 3.67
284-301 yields 3.15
